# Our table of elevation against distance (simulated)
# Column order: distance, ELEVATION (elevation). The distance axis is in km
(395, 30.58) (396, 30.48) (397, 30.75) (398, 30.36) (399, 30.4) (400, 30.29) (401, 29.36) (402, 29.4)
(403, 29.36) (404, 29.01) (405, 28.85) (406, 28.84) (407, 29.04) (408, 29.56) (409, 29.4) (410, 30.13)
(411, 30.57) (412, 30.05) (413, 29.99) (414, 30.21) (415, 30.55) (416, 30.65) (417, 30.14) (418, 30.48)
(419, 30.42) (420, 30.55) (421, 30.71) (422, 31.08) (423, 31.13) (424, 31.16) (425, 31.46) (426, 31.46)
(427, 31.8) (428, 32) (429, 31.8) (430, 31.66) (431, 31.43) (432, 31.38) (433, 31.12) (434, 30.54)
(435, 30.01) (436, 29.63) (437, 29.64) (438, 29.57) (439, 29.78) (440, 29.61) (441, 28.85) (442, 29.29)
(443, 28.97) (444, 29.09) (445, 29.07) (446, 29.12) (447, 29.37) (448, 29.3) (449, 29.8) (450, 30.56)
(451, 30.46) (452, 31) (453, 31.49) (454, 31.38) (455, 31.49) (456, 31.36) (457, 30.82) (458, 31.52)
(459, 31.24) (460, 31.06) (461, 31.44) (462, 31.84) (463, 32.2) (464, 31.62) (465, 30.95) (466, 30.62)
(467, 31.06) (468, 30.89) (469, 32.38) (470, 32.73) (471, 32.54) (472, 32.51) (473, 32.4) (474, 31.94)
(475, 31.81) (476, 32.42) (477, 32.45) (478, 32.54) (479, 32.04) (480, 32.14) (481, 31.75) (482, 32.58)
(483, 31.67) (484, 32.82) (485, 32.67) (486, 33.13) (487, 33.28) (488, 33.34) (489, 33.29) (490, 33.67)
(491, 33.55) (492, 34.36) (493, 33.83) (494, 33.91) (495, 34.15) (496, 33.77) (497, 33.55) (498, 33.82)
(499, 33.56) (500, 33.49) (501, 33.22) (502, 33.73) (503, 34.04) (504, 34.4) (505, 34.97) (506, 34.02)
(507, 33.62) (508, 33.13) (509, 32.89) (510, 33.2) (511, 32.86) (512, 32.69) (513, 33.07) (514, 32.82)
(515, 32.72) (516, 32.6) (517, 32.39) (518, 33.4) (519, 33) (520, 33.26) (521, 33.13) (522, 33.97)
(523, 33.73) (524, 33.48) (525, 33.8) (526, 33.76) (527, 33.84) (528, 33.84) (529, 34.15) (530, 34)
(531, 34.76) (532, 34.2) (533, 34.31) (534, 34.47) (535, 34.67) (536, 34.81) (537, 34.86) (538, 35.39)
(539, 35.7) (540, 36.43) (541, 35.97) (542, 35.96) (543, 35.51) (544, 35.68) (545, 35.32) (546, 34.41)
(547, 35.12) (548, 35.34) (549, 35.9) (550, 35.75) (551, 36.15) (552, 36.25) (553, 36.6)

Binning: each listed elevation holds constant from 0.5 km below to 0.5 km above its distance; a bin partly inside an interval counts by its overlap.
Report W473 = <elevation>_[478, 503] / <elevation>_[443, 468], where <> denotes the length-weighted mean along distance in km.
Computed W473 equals 1.08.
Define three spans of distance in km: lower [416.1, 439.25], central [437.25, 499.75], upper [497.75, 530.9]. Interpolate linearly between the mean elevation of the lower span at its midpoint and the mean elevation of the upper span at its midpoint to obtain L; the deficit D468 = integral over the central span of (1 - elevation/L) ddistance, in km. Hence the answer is 0.8 km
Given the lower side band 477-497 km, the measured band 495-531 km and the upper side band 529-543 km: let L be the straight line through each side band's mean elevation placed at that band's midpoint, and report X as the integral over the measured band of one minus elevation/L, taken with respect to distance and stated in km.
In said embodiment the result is 0.63 km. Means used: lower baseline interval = 33.1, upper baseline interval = 35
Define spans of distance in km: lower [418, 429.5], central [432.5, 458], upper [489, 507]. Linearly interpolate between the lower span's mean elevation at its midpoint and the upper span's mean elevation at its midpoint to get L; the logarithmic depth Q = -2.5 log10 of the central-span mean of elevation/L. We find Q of 0.07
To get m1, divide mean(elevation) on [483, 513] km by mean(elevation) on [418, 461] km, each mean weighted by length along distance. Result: 1.10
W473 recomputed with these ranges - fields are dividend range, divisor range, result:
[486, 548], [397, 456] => 1.12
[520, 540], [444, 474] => 1.10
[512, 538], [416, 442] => 1.10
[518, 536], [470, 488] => 1.05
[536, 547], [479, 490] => 1.09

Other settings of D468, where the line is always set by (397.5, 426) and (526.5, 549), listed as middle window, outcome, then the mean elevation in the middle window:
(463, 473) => 0.2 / 31.8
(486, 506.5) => -0.3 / 33.8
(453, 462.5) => 0.2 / 31.4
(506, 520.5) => 0.4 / 33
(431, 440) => 0.2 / 30.2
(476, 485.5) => 0.1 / 32.3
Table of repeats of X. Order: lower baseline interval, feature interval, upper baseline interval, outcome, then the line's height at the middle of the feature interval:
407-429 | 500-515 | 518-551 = 0.1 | 33.7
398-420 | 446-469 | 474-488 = 0.5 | 31.6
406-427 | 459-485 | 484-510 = 0.6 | 32.6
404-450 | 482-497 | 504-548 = -0.3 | 32.7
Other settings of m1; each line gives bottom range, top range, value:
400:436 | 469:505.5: 1.09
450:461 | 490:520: 1.07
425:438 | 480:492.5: 1.06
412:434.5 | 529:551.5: 1.14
